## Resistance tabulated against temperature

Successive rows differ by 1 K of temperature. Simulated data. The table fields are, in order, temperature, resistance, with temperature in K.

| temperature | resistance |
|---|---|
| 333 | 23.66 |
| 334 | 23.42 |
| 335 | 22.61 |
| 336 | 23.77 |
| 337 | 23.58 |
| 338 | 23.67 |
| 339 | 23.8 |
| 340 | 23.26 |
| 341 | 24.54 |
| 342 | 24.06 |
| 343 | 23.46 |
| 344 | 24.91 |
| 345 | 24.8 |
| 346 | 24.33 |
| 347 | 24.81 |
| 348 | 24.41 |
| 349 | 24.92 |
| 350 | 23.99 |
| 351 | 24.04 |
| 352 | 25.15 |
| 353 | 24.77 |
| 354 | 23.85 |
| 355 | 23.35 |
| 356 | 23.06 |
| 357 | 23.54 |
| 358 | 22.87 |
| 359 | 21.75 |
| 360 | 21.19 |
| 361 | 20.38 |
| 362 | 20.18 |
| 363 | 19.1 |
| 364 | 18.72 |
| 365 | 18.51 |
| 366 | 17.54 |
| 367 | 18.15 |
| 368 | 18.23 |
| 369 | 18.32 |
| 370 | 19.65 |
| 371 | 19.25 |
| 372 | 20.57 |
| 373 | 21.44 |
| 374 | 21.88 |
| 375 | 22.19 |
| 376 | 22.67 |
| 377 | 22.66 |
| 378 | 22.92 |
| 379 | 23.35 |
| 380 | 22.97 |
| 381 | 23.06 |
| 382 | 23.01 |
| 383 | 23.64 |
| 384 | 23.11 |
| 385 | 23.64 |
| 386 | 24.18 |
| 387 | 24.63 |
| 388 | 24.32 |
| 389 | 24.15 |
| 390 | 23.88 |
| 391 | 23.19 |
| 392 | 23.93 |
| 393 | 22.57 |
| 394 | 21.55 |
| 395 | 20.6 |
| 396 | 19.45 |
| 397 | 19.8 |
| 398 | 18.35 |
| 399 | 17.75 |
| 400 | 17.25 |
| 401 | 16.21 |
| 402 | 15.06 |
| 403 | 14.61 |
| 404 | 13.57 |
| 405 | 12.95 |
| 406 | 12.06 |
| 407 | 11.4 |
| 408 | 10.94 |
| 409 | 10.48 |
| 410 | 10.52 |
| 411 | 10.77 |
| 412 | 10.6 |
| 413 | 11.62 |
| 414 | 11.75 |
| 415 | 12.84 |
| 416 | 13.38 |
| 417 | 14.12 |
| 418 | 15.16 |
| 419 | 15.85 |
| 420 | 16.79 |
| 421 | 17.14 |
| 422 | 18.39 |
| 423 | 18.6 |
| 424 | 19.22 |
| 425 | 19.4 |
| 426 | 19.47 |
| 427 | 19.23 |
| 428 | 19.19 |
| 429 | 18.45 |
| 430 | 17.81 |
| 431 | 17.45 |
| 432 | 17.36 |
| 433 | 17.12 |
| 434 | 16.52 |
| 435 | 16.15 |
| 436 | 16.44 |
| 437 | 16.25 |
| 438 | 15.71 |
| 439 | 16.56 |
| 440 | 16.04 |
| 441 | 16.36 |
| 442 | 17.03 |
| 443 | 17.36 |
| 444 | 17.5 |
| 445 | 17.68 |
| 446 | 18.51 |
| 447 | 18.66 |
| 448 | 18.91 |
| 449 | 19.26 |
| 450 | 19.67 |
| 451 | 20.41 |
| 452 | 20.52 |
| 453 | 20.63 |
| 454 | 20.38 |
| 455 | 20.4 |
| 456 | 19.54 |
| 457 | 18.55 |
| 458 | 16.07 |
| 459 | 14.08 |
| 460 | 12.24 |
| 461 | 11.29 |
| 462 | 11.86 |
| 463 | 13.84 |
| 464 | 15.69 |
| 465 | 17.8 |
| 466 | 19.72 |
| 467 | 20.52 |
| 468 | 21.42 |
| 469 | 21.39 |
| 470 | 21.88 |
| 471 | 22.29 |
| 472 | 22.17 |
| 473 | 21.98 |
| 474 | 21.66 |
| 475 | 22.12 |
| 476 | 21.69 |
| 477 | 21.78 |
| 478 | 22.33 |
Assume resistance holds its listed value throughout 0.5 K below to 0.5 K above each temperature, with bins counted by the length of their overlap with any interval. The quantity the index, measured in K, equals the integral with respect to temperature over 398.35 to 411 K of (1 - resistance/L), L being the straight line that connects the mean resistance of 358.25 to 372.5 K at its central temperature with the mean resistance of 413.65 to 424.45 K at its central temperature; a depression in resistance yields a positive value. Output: 2.5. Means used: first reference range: 19.5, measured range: 13.5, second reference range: 15.8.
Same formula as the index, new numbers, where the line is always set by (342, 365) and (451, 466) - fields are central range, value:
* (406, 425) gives 5.3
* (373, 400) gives -1.6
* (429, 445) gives 1.1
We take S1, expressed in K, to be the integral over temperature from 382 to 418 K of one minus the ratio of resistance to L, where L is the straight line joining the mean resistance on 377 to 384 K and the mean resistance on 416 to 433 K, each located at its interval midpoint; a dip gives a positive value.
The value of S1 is 6.0 K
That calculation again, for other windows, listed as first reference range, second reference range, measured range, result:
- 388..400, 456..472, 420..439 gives 1.64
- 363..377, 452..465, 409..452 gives 2.17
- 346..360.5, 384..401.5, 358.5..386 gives 1.86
